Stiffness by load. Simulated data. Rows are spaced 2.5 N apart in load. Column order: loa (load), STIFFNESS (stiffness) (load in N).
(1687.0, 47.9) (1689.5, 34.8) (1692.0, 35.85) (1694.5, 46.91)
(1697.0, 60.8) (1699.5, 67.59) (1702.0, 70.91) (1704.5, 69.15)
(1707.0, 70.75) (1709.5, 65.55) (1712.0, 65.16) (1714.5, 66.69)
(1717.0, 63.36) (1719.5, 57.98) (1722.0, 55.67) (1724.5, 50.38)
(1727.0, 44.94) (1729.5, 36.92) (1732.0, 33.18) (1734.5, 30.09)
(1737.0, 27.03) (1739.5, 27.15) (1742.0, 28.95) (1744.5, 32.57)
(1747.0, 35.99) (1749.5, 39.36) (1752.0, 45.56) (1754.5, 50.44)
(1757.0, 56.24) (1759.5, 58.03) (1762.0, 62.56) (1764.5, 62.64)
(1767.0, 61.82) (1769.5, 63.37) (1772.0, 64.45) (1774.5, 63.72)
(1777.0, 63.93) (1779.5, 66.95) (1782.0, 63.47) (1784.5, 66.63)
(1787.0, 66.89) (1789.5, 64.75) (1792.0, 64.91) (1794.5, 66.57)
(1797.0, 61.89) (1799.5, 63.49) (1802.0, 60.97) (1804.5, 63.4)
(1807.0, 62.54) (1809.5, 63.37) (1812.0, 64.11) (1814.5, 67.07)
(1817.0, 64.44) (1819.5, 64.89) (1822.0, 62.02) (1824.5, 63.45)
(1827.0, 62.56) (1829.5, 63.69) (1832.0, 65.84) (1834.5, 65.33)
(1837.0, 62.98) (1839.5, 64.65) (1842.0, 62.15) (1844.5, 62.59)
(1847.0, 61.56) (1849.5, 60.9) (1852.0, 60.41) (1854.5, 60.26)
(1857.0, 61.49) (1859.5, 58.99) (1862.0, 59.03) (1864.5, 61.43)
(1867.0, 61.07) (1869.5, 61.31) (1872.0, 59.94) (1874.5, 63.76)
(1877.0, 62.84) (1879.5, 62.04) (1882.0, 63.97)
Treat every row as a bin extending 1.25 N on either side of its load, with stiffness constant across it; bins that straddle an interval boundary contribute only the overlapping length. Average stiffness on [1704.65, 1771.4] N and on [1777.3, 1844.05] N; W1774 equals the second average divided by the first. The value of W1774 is 1.28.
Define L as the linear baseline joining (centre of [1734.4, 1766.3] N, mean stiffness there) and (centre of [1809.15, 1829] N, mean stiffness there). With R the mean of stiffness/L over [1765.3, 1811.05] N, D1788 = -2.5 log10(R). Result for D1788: -0.175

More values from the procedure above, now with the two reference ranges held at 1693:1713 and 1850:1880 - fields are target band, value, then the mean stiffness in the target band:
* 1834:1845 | -0.03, 63.5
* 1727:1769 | 0.41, 43.5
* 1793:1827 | -0.03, 63.7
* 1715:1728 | 0.16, 55.4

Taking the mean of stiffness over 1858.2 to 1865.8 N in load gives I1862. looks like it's 59.8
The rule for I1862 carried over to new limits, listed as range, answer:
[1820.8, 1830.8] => 62.9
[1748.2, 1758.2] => 47.8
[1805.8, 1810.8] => 63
